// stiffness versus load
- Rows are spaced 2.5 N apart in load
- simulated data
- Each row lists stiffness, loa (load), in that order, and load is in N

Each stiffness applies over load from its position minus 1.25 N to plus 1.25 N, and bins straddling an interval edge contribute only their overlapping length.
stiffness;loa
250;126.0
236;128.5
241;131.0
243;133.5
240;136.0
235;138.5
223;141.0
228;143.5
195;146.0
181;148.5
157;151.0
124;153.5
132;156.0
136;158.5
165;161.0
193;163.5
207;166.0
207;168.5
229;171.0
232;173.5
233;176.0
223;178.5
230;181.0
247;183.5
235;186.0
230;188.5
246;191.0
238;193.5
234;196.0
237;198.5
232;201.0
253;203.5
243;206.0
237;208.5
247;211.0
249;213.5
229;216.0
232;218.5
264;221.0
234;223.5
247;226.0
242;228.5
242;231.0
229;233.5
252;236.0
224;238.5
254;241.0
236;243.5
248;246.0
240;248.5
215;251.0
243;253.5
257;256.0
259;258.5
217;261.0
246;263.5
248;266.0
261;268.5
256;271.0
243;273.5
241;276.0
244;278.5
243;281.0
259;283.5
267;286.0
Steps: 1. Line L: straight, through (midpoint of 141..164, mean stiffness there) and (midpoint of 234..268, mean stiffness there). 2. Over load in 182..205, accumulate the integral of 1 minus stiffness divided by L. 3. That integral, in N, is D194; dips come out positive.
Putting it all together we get -4.5 N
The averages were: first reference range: 170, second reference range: 242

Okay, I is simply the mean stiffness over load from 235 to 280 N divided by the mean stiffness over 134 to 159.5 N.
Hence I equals 1.30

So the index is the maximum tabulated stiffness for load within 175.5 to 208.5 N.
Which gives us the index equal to 253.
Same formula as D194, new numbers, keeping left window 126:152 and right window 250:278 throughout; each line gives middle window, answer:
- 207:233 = -0.67 N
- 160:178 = 1.22 N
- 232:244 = 0.01 N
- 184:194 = -0.35 N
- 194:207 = -0.43 N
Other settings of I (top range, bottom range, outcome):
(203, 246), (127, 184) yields 1.18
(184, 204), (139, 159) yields 1.35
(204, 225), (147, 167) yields 1.50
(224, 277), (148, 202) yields 1.17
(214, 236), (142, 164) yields 1.44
